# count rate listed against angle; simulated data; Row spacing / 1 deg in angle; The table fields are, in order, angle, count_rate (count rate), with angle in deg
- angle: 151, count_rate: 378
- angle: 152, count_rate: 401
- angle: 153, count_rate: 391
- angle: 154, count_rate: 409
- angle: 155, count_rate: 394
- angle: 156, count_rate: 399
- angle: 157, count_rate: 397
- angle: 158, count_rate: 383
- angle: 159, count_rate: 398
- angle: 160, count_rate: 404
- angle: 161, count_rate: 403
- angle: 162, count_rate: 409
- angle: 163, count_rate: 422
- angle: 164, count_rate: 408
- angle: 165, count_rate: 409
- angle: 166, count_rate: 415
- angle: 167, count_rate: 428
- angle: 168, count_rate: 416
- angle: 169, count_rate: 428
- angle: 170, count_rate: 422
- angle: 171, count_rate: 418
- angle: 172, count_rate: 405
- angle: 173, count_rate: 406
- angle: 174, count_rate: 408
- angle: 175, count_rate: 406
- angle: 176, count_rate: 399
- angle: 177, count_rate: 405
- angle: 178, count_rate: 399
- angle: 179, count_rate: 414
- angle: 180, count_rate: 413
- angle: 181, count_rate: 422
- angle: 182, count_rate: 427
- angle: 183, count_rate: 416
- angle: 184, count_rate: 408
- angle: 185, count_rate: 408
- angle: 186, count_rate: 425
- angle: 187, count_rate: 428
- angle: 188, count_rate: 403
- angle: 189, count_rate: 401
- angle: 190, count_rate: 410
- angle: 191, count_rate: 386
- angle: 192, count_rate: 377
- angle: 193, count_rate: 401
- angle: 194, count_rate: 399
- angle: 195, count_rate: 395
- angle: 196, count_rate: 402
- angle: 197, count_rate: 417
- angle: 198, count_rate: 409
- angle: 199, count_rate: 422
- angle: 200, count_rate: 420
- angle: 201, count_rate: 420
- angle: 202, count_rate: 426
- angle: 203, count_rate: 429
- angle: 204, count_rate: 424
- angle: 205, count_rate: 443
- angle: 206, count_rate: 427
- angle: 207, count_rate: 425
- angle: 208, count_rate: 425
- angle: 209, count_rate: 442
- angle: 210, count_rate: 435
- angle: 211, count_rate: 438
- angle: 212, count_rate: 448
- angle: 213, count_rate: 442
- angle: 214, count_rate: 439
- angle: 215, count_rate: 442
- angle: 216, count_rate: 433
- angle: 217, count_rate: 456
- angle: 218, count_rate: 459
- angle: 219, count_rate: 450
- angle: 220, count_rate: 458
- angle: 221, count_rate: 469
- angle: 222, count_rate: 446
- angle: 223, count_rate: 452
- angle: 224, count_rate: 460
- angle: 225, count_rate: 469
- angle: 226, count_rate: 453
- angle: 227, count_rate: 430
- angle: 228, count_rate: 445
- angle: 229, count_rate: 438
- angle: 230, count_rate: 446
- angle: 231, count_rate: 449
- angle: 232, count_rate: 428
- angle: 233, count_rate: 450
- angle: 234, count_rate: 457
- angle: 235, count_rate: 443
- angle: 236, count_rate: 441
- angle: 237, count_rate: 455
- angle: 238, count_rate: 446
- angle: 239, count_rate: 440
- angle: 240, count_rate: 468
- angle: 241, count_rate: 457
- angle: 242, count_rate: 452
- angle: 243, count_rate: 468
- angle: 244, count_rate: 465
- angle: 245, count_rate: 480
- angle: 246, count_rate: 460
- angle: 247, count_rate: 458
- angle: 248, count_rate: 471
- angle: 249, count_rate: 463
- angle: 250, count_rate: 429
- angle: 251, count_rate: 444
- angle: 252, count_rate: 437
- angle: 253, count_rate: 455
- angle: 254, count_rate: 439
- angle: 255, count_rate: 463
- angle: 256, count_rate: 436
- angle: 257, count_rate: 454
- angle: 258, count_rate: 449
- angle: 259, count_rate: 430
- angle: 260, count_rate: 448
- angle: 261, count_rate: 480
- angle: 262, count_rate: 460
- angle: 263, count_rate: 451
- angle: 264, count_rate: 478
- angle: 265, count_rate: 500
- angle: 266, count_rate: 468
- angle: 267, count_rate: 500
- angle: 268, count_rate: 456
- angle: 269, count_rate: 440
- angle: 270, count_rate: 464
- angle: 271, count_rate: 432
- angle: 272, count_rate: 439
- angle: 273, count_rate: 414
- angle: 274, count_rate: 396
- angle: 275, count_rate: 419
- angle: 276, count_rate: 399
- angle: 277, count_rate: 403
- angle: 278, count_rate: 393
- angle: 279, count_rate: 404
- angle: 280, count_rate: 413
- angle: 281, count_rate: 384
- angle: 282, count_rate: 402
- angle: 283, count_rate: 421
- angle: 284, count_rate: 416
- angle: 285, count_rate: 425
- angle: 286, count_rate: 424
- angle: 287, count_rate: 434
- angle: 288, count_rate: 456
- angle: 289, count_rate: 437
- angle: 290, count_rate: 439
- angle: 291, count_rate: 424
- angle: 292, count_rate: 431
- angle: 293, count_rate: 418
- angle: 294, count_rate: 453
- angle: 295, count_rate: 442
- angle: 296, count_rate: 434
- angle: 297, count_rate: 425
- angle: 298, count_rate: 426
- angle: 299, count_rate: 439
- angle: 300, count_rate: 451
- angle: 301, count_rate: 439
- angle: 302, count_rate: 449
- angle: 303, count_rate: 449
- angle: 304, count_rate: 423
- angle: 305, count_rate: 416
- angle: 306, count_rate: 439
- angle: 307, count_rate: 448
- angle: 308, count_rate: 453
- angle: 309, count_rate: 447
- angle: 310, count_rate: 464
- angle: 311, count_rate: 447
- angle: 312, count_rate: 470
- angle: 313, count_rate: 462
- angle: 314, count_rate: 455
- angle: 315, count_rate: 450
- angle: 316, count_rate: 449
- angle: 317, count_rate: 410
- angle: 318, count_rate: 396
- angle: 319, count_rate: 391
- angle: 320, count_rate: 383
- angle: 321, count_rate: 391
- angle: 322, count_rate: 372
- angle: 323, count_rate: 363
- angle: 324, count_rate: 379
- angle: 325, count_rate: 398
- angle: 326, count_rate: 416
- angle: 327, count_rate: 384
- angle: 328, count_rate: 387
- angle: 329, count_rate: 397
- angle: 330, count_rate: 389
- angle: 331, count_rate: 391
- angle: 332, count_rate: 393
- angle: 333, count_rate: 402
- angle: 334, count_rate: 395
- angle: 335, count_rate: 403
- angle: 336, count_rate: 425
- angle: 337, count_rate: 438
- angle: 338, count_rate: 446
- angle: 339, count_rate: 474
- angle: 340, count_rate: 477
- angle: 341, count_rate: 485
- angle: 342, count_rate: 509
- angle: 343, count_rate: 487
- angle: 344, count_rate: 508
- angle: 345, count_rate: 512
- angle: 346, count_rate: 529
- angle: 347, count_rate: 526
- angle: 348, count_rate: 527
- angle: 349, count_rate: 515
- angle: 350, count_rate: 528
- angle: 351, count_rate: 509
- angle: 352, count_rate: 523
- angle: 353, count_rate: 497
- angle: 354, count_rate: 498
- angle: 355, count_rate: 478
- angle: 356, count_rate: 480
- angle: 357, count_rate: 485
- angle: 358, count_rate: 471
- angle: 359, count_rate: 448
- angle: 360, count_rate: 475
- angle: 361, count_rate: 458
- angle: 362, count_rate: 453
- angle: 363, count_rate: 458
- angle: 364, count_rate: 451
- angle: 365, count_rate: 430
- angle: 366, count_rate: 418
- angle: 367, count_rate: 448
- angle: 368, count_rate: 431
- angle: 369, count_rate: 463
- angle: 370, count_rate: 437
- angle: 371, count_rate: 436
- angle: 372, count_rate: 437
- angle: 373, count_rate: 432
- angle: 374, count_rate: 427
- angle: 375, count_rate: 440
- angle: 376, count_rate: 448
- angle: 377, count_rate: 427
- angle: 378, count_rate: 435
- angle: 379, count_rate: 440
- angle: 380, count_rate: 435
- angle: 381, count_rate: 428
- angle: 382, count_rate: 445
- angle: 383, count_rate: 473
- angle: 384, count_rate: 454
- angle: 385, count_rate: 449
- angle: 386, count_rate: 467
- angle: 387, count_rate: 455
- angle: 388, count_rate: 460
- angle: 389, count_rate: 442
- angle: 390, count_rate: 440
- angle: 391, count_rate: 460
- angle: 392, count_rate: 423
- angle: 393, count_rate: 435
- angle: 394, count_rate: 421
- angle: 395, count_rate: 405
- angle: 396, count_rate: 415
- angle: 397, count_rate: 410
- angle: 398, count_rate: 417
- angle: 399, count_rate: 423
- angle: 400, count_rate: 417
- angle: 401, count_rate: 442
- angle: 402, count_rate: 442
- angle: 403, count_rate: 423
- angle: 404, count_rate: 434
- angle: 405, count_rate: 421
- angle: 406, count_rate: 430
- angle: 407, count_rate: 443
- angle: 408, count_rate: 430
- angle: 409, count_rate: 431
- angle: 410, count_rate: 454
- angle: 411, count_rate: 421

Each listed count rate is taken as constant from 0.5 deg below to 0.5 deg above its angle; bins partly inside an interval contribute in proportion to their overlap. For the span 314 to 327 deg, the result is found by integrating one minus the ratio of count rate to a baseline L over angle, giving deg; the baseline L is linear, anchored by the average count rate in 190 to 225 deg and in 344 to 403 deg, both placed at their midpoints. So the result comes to 1.3 deg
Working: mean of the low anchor 430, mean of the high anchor 456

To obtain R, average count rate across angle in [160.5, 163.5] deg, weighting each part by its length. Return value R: 411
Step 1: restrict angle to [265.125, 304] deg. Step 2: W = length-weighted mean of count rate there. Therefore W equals 431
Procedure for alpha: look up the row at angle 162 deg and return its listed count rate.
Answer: 409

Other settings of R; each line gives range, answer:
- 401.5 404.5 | 433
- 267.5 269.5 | 448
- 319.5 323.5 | 377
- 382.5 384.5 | 464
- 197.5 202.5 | 419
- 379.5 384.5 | 447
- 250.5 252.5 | 440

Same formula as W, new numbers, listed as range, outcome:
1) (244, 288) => 441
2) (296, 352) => 441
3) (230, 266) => 454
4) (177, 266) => 438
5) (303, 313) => 446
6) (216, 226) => 456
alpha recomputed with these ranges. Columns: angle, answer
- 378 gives 435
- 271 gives 432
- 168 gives 416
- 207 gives 425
